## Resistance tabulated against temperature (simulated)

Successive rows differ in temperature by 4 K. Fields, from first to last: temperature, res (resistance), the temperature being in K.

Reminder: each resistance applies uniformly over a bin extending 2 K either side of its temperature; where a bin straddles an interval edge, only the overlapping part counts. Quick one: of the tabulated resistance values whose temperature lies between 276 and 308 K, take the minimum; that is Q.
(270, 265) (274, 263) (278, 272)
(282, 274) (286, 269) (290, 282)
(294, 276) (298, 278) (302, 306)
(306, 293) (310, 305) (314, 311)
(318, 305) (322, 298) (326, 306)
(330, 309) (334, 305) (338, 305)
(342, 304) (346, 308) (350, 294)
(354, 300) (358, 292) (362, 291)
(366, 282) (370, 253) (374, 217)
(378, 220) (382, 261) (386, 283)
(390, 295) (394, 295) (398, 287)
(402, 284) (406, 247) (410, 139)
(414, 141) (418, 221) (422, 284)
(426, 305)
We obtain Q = 269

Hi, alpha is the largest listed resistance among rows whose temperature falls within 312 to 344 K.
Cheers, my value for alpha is 311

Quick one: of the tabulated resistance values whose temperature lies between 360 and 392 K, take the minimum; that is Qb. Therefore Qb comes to 217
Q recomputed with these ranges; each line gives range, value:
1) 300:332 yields 293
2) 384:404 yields 283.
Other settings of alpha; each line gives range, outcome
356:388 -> 292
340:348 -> 308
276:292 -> 282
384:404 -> 295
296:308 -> 306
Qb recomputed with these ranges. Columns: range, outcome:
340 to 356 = 294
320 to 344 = 298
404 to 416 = 139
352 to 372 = 253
